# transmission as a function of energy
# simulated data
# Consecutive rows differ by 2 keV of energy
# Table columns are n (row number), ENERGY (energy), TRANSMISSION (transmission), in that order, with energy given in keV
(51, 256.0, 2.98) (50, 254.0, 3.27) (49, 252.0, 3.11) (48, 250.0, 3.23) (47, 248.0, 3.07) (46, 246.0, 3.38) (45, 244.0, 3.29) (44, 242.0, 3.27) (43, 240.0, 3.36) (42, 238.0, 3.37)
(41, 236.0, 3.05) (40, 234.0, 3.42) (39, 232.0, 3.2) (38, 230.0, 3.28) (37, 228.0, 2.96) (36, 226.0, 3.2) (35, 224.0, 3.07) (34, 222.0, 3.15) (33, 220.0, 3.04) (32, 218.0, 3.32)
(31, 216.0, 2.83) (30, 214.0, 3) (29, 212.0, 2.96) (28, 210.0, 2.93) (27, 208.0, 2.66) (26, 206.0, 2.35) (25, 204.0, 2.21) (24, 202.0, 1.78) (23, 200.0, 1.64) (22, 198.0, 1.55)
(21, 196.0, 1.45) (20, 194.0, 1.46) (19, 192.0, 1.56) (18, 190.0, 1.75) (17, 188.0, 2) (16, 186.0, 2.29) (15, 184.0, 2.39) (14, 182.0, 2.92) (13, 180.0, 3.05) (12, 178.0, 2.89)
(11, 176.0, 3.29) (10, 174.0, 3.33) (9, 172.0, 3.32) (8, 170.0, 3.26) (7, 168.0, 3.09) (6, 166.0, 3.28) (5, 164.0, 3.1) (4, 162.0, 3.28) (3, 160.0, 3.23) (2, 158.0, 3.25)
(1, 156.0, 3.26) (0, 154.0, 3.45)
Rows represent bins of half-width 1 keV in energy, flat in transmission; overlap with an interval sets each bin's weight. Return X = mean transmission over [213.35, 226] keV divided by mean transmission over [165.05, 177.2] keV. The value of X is 0.95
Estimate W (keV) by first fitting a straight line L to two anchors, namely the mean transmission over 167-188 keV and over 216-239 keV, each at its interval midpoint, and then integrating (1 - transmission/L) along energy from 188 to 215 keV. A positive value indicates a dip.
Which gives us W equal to 8.5 keV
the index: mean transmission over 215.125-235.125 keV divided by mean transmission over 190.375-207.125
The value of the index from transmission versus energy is 1.79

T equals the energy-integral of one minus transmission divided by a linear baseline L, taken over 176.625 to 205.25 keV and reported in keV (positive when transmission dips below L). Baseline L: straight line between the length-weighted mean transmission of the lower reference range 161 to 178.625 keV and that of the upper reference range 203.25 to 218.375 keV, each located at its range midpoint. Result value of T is 8.7 keV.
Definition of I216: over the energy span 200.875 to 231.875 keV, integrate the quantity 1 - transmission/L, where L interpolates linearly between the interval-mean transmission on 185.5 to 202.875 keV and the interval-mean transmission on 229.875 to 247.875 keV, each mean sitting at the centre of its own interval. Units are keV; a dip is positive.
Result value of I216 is -4.6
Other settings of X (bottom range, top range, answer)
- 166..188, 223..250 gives 1.09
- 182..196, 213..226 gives 1.58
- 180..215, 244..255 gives 1.47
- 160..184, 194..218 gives 0.74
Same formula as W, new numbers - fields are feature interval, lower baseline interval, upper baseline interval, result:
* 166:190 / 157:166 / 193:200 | -4.4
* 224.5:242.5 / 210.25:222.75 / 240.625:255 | -0.5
